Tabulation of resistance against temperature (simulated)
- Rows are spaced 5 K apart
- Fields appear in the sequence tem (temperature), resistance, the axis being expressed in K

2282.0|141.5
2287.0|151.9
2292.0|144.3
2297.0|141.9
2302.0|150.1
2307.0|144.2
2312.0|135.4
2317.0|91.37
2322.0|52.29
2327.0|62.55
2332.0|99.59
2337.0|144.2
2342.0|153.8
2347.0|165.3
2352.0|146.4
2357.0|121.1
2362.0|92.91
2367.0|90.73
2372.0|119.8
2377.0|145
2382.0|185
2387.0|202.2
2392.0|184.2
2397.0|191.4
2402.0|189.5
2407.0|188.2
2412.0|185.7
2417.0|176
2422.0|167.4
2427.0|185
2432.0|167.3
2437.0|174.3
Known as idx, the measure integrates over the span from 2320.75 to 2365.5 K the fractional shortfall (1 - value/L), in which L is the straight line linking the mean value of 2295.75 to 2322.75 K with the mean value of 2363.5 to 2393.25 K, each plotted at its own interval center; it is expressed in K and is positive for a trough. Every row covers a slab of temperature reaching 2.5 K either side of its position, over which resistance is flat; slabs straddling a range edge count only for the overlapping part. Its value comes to 6.7 K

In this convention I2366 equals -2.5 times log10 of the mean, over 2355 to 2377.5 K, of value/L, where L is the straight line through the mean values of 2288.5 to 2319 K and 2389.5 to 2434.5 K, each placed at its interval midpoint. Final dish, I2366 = 0.414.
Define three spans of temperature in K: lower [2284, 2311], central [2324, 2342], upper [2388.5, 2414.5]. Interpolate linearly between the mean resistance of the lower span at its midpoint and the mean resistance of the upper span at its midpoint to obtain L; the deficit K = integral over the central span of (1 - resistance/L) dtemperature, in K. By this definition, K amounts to 5.9 K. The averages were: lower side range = 146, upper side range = 188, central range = 108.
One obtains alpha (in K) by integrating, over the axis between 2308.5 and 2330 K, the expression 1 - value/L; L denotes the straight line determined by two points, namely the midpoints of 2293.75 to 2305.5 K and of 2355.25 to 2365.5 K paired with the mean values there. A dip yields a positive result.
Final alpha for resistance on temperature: 7.3 K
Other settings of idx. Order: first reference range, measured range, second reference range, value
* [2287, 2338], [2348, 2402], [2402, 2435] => 1.6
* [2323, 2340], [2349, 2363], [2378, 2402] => 1.1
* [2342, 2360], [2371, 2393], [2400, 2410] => 0.1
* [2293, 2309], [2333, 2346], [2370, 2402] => 1.1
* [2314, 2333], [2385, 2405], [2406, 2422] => -4.2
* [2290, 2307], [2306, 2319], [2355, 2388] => 1.9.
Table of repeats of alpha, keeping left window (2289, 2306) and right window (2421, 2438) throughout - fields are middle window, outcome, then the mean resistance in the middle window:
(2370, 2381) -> 1.51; 140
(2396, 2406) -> -1.32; 190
